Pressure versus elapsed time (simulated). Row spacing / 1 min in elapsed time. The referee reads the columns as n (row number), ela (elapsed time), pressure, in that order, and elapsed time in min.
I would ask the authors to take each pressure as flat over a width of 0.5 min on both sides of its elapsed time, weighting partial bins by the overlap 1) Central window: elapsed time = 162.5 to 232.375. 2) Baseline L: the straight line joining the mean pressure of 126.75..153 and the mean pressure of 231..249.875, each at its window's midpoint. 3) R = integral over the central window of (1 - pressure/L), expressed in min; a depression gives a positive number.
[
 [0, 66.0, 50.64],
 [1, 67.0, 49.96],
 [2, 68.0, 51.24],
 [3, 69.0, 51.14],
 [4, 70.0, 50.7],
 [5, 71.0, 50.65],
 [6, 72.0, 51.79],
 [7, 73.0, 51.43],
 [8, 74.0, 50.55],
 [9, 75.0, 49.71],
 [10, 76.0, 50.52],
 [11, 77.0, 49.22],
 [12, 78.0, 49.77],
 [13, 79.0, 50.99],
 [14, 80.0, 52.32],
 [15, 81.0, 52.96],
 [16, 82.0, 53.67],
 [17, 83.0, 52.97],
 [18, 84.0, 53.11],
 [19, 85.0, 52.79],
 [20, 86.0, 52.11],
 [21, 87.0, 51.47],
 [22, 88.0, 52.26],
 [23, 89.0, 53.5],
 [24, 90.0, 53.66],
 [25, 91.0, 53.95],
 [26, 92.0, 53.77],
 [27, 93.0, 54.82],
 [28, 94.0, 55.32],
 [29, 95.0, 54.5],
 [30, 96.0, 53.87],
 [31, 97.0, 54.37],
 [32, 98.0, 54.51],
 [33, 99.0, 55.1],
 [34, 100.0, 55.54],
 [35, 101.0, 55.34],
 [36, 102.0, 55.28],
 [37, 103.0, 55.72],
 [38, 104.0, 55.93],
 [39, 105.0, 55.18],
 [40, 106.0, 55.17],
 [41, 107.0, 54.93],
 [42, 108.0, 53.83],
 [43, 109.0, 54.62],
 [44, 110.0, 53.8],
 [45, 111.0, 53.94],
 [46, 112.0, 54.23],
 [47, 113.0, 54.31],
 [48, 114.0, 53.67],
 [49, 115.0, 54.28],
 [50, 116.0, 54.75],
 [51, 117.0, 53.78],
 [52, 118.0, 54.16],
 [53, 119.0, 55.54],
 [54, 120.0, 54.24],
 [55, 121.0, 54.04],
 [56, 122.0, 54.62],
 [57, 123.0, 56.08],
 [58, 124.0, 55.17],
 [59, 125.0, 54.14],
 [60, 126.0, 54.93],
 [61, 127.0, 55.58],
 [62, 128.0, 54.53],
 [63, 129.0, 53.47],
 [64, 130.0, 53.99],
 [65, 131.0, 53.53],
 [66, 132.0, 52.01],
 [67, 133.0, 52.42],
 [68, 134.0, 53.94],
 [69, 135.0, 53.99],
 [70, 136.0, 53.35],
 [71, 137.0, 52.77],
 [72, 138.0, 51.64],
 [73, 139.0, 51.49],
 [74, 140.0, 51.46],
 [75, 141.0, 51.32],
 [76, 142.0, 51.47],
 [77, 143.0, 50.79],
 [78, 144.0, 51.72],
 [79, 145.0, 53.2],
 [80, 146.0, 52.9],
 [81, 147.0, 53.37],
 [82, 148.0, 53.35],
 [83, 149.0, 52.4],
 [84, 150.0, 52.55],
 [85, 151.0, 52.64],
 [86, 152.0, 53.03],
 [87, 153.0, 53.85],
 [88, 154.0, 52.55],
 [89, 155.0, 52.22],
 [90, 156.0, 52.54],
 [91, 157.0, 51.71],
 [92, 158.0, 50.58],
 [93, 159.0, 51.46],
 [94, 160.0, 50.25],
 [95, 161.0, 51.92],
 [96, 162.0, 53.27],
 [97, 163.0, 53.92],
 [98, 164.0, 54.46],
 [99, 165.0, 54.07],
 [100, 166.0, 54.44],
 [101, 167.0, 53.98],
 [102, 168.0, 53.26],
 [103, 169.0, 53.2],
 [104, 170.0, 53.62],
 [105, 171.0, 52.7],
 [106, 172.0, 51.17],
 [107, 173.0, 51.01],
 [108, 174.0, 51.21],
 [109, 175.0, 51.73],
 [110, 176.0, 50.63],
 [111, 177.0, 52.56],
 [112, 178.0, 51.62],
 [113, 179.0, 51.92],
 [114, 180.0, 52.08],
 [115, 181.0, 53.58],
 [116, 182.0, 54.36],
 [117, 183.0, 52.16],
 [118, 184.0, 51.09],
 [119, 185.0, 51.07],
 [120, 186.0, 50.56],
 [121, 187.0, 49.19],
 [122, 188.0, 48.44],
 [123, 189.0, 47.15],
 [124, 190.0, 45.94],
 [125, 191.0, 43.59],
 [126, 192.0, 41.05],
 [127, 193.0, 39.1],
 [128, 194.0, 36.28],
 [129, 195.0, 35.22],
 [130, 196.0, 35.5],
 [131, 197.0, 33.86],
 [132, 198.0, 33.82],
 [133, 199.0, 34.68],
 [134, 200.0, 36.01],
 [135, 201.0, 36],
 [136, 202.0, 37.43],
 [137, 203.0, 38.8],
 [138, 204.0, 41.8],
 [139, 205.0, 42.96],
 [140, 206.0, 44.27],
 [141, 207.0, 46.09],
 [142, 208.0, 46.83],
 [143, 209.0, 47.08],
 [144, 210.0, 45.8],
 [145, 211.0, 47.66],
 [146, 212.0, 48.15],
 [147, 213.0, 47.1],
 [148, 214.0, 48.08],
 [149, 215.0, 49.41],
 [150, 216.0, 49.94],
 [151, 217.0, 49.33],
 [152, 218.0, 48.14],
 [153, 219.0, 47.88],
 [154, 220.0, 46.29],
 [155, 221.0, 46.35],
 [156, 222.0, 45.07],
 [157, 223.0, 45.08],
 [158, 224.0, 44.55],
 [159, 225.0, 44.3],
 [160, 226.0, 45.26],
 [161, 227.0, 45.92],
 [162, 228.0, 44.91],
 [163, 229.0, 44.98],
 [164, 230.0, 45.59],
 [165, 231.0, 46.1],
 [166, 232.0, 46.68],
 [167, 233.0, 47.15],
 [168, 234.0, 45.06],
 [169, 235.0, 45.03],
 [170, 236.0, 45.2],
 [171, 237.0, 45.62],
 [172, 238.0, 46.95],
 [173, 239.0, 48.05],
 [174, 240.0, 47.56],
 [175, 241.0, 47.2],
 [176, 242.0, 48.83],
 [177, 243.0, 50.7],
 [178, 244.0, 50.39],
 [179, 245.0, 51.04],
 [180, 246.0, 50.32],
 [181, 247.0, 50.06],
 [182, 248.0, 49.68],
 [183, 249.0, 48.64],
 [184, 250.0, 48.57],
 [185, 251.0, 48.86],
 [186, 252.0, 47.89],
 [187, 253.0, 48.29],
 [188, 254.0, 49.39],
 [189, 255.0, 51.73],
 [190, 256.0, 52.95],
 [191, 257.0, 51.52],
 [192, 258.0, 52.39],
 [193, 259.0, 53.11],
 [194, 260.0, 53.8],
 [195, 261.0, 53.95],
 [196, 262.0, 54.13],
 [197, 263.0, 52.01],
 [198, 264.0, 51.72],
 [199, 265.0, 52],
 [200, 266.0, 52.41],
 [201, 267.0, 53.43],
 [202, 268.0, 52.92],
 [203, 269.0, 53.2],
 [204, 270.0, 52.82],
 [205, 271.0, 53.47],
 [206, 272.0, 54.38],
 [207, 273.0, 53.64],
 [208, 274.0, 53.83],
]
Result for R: 4.6 min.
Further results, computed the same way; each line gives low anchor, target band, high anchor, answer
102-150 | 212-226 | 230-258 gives 0.7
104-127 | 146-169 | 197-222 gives -1.4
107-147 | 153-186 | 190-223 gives -3.1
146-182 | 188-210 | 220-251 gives 4.1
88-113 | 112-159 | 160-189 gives 0.1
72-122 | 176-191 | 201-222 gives -0.9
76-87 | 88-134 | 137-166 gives -2.0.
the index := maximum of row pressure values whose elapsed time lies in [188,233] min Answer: 49.94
